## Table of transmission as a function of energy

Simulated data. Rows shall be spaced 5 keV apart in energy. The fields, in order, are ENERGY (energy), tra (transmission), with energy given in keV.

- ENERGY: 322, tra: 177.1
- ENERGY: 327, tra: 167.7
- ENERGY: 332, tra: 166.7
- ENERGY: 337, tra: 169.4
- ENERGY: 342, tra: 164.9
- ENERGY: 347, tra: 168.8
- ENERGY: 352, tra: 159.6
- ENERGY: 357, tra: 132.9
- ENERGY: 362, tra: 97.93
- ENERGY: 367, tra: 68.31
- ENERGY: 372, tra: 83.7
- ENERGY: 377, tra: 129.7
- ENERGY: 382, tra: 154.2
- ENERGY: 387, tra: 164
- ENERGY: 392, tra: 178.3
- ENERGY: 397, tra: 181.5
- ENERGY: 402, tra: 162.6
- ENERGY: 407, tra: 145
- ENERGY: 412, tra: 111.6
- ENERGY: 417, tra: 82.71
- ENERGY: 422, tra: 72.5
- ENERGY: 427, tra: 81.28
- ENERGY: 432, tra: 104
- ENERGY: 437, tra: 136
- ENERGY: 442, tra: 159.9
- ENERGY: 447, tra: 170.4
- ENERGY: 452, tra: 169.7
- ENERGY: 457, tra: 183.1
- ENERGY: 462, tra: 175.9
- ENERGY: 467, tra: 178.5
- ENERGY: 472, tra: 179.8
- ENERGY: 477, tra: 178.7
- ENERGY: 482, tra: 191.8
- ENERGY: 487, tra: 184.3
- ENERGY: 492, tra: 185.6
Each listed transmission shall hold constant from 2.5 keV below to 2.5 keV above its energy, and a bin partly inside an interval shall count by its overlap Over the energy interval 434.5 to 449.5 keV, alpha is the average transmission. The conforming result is 155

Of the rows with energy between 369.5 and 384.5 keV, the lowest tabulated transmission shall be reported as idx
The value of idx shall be 83.7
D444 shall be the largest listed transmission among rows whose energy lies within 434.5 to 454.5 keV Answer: 170.4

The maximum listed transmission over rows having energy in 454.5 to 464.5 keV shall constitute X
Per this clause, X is 183.1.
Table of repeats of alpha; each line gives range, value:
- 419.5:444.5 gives 111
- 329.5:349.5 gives 167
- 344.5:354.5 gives 164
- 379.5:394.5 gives 166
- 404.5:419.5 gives 113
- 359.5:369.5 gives 83.1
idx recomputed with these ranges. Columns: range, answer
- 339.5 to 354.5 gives 159.6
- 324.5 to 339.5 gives 166.7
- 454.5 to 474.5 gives 175.9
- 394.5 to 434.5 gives 72.5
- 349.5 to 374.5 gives 68.31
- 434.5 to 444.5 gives 136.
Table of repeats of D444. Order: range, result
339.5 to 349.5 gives 168.8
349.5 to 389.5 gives 164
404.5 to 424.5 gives 145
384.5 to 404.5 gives 181.5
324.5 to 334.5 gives 167.7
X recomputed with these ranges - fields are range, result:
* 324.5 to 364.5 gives 169.4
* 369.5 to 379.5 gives 129.7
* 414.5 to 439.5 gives 136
